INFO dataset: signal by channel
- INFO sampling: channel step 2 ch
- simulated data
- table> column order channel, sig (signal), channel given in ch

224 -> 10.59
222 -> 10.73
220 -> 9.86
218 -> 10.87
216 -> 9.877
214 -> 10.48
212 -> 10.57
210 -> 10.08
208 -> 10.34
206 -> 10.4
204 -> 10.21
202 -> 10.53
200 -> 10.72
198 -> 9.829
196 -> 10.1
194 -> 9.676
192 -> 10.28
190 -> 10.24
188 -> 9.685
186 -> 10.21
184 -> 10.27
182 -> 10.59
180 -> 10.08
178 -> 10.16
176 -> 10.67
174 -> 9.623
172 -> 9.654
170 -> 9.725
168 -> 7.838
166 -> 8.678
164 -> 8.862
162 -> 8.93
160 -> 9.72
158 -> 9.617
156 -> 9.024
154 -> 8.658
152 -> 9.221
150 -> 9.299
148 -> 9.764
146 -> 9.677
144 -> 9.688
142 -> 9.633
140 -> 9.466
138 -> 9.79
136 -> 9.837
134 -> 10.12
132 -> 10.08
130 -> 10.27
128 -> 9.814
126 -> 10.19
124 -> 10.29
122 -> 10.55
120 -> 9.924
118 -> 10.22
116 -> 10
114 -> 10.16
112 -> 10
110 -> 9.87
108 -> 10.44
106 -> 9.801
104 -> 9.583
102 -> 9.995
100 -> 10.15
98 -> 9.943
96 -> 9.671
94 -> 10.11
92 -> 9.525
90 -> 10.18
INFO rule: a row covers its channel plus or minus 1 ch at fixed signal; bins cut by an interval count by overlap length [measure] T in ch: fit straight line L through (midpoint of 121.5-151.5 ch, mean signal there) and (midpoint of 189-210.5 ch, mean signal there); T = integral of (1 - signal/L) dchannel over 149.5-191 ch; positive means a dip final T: 2.06 ch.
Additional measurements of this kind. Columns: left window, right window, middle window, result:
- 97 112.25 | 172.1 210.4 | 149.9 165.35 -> 1.5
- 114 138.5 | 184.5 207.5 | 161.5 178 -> 1.4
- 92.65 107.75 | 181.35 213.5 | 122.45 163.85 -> 1.7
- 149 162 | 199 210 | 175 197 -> -0.5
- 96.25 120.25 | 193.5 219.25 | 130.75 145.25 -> 0.4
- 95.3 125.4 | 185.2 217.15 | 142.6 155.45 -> 0.9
